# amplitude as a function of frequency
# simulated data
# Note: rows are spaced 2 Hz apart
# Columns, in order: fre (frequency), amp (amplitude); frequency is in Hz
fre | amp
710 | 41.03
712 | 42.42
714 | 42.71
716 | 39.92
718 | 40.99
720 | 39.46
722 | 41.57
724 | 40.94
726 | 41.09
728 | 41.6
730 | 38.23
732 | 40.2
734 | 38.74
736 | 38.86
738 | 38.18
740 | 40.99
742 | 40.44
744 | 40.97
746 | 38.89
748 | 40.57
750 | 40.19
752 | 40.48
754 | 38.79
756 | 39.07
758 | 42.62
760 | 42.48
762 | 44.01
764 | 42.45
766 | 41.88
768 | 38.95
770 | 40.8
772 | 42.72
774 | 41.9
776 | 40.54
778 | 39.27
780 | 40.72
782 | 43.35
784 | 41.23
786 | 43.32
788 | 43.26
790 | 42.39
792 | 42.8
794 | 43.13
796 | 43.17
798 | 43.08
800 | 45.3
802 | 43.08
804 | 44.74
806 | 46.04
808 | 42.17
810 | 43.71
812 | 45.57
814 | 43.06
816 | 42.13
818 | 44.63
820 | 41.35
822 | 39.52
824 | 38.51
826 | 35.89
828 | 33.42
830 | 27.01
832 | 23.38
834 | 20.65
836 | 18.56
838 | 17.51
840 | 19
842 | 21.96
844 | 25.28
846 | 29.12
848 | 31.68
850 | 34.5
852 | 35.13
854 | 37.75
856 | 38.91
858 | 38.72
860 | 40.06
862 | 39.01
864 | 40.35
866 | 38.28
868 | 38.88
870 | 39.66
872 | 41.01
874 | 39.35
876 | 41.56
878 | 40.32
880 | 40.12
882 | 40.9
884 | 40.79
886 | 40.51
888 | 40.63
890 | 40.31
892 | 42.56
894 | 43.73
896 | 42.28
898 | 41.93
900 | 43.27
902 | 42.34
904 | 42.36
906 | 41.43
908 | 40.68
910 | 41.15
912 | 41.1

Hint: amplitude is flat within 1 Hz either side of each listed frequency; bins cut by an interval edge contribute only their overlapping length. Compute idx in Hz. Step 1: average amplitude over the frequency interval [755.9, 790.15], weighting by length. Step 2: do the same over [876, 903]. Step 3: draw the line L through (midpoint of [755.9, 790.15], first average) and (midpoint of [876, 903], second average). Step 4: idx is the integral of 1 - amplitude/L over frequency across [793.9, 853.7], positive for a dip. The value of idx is 9.11 Hz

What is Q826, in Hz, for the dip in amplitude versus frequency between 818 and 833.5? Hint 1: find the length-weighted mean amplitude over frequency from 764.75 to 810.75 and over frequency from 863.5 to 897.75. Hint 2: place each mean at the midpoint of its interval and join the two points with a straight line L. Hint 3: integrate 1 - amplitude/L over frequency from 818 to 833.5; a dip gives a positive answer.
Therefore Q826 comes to 2.74 Hz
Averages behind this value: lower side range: 42.5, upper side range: 40.7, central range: 34.4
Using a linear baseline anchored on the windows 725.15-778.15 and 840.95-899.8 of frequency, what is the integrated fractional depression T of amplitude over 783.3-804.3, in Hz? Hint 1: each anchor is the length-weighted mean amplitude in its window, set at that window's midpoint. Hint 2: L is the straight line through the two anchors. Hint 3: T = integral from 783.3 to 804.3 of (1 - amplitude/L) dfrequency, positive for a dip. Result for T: -1.8 Hz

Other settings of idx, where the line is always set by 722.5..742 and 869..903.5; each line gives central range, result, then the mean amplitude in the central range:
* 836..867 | 6.8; 32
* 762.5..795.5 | -1.2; 41.8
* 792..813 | -1.8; 43.9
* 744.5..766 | -0.5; 41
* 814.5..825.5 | -0.1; 41.1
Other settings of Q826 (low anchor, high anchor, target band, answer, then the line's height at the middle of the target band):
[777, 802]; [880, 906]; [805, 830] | 1.0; 42.4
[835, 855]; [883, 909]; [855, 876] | -4.2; 33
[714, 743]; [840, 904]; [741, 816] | -5.0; 39.5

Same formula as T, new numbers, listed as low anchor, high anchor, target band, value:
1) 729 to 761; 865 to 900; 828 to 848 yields 8.4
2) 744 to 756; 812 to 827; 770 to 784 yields -0.4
